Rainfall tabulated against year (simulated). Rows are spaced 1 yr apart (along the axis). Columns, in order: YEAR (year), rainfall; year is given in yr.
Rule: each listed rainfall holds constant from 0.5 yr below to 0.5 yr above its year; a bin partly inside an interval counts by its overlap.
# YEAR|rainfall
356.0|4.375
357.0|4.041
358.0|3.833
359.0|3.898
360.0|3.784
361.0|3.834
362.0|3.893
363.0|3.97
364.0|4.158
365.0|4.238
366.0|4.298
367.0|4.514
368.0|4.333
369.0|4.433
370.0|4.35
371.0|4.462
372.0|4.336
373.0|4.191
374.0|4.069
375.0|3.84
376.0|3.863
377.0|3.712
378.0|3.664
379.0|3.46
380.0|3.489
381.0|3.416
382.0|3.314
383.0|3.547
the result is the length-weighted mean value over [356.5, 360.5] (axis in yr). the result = 3.89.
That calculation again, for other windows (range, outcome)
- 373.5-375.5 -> 3.95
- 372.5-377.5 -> 3.94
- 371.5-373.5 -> 4.26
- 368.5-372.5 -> 4.4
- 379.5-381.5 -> 3.45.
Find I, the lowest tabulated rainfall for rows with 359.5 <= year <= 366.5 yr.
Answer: 3.784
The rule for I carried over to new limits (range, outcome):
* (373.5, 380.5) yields 3.46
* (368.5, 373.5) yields 4.191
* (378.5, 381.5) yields 3.416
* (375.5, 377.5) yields 3.712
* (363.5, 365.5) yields 4.158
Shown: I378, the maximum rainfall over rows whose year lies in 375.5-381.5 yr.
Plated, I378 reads 3.863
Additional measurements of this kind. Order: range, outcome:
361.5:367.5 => 4.514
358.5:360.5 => 3.898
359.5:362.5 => 3.893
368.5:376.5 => 4.462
